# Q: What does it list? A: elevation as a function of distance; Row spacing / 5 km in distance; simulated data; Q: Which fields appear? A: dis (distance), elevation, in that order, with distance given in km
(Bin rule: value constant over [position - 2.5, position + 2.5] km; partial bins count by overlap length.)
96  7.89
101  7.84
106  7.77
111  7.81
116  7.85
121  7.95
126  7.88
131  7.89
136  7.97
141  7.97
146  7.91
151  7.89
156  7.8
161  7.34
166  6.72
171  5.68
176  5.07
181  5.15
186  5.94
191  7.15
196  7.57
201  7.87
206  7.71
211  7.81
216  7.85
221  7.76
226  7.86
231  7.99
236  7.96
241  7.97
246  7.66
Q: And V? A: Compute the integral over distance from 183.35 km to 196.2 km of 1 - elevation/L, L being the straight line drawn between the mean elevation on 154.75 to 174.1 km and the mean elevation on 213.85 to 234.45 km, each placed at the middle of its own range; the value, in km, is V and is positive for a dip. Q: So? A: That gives 0.9 km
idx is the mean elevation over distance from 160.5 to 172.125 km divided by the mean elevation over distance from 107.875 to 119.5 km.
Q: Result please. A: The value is 0.84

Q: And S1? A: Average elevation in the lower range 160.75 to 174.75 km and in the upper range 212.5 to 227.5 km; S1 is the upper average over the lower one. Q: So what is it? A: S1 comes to 1.2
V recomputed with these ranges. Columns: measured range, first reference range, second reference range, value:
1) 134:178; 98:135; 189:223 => 3.51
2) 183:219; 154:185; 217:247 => -1.56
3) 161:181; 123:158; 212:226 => 4.93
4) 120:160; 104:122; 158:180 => -4.94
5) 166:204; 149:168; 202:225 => 6.14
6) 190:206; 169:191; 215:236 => -2.61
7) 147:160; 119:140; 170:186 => -2.23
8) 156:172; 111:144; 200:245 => 2.10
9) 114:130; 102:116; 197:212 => -0.19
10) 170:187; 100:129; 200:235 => 5.30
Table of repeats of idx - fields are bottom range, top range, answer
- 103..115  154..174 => 0.87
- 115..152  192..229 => 0.98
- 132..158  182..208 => 0.90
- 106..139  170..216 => 0.86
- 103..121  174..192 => 0.73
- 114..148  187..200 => 0.92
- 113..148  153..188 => 0.79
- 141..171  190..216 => 1.03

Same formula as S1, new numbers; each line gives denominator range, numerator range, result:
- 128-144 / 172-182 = 0.65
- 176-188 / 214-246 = 1.45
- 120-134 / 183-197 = 0.85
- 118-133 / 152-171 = 0.90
